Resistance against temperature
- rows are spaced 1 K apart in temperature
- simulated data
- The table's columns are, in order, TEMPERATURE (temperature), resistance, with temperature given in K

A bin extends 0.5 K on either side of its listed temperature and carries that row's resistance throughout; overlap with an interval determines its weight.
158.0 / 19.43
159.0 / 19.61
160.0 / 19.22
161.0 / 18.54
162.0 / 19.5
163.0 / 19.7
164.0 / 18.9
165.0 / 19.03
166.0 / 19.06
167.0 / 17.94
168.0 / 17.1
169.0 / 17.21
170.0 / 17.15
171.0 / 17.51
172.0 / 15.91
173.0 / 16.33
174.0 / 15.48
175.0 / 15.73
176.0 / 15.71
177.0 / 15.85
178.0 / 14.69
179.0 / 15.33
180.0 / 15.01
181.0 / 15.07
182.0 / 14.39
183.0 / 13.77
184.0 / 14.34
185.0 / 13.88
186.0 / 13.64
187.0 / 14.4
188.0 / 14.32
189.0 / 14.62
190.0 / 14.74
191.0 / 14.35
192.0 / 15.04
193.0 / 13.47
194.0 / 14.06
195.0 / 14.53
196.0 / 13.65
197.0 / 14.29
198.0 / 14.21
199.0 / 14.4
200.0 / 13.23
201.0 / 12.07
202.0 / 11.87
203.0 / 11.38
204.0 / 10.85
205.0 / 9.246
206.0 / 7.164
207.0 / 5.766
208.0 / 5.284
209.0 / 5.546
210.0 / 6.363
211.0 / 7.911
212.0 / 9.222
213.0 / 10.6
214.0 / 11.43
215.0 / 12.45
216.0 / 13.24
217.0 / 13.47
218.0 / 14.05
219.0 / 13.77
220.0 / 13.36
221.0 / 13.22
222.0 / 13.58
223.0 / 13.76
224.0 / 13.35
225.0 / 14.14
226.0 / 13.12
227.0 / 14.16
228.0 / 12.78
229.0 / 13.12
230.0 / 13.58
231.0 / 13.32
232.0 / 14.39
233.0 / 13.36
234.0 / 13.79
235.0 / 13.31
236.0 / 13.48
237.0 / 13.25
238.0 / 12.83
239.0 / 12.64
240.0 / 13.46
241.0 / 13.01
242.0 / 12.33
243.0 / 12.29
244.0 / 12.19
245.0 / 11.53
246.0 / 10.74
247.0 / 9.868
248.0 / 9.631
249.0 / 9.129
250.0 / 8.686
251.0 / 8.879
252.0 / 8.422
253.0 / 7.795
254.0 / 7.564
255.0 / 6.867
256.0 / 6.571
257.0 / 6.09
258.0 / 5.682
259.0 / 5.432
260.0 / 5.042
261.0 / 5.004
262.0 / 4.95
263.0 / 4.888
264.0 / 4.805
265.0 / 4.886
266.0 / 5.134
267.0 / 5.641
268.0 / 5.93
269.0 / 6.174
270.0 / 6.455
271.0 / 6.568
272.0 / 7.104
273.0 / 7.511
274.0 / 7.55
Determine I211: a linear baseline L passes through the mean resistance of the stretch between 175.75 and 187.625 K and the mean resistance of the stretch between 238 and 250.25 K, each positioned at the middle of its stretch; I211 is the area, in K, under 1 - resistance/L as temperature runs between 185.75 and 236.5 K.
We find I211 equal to 2.47 K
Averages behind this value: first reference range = 14.6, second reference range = 11.4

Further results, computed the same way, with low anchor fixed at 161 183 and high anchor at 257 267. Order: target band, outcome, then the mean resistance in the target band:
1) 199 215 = 3.7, 9.46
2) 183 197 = 0.2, 14.2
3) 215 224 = -2.4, 13.5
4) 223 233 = -4.2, 13.6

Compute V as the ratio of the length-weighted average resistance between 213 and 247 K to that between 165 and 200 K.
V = 0.85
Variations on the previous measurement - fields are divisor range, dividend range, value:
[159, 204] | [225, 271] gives 0.62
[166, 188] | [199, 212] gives 0.58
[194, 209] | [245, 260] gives 0.71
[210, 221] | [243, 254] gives 0.83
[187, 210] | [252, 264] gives 0.51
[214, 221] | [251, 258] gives 0.55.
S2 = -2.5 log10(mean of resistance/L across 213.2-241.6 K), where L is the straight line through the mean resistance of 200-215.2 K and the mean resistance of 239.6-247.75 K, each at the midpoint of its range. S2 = -0.244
